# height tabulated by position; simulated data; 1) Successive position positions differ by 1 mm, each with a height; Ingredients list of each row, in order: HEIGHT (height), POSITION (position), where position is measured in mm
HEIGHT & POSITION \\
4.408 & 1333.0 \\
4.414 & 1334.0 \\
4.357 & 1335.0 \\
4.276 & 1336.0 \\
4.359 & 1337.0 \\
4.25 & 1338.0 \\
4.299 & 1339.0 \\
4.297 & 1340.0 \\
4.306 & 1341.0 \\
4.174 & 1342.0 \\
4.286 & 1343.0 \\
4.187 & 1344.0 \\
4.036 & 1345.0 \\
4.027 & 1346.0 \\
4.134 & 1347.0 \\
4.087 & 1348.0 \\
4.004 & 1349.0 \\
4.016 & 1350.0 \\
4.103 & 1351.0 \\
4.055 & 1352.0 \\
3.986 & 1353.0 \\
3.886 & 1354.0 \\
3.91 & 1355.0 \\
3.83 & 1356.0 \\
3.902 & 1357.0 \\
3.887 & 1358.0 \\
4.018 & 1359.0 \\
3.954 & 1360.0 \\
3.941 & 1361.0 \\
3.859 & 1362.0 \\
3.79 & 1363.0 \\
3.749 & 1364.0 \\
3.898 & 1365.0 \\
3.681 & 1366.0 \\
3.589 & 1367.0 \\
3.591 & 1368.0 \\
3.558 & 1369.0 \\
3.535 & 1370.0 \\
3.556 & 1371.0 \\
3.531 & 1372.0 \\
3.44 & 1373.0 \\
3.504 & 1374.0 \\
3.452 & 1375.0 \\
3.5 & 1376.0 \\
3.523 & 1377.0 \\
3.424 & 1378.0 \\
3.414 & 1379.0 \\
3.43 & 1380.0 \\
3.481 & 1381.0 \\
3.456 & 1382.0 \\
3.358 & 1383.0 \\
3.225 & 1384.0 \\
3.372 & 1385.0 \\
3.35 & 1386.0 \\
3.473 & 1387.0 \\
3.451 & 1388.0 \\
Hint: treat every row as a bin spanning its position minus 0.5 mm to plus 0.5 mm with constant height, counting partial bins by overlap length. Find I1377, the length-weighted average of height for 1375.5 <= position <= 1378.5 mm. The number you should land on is 3.48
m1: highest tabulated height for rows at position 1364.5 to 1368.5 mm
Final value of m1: 3.898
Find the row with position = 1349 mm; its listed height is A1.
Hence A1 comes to 4.004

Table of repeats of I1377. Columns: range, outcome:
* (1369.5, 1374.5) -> 3.51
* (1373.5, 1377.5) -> 3.49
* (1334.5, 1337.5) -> 4.33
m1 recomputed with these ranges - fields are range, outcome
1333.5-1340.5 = 4.414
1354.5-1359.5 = 4.018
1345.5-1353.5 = 4.134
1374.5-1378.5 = 3.523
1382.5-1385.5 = 3.372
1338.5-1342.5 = 4.306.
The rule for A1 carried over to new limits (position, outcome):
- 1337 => 4.359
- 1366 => 3.681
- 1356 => 3.83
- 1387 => 3.473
